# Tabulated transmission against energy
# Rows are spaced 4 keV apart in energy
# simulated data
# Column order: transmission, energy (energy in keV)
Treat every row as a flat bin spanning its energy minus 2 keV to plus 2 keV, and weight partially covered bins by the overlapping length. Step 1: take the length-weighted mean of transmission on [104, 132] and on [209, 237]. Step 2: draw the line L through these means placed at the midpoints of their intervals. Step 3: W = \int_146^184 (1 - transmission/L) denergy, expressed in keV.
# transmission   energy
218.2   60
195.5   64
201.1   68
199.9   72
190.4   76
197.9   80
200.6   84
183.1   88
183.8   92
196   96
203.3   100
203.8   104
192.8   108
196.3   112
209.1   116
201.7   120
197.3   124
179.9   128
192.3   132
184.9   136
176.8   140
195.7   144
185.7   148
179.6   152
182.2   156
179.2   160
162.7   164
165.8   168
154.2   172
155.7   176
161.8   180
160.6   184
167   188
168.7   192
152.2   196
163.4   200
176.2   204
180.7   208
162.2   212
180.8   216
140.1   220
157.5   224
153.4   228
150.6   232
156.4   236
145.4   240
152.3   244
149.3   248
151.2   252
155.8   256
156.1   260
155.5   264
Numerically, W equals 2.17 keV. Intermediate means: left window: 196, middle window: 169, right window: 158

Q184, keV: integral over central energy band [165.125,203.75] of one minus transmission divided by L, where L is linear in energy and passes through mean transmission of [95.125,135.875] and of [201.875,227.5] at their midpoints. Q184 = 2.9 keV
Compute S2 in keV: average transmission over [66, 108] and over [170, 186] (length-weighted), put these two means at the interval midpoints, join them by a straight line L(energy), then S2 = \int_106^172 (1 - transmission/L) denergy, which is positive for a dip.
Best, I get -4.2 keV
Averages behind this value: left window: 196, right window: 158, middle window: 185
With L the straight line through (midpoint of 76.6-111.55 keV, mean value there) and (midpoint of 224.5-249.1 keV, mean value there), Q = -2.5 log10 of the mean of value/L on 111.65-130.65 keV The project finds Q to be -0.06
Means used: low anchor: 195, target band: 197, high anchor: 152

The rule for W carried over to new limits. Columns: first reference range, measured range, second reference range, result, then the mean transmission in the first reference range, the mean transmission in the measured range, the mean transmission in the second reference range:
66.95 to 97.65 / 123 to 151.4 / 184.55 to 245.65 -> -1.06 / 194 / 187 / 161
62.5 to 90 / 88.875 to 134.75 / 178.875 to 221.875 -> -2.16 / 196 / 196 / 165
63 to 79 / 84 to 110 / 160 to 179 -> -0.94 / 197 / 194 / 162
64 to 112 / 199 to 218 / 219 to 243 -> -1.81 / 196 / 173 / 151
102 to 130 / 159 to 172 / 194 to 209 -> 1.00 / 197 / 166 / 167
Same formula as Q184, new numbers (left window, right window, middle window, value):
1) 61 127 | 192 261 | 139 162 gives -0.4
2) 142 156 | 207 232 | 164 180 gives 1.7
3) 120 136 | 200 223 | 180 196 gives 1.0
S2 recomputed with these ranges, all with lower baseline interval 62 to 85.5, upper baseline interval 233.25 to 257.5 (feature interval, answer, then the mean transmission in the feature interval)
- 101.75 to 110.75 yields -0.5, 198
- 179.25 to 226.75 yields -0.4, 164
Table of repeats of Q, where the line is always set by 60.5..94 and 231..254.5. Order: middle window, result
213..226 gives -0.017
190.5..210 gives -0.039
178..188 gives 0.030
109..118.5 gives -0.091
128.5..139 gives -0.037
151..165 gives -0.019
